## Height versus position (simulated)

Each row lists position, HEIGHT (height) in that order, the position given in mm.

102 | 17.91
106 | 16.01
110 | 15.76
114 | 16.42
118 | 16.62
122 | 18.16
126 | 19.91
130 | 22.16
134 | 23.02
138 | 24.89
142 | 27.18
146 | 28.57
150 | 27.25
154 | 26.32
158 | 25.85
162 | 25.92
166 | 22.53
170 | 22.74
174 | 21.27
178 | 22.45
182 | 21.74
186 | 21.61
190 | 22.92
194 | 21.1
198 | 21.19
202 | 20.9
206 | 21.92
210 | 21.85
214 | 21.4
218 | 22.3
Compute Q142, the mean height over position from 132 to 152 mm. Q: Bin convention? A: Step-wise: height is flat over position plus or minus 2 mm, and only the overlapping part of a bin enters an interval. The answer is 26.2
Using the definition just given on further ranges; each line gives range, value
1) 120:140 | 21.6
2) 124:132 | 21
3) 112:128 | 17.8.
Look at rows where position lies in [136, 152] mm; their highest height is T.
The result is 28.57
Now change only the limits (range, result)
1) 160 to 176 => 25.92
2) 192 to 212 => 21.92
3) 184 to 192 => 22.92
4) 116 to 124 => 18.16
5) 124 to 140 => 24.89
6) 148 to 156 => 27.25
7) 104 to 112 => 16.01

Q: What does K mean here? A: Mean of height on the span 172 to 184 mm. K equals 21.8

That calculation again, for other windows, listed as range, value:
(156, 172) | 24.3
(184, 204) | 21.5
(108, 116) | 16.1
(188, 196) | 22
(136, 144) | 26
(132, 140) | 24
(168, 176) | 22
